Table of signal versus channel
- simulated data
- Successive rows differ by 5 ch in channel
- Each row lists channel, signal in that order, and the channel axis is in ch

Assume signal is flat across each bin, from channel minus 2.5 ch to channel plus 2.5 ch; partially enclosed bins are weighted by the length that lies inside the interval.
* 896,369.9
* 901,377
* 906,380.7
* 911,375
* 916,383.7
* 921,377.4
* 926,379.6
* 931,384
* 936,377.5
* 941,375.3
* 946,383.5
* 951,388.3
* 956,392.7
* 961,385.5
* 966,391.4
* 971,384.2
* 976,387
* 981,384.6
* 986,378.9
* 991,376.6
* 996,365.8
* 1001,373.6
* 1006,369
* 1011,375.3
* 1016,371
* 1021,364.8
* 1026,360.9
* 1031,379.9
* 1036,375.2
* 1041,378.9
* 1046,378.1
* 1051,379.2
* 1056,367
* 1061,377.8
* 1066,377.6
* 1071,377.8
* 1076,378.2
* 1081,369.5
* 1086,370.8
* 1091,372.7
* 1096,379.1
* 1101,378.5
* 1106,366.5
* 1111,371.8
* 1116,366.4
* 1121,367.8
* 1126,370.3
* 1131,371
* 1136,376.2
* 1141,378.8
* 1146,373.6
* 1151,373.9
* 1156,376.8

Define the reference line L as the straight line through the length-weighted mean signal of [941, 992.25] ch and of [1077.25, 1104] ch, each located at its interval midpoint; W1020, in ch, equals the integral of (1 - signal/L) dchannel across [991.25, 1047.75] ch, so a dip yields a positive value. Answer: 1.2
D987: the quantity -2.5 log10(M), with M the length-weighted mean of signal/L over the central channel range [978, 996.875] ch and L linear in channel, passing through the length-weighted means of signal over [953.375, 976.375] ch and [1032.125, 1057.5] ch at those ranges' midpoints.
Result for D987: 0.02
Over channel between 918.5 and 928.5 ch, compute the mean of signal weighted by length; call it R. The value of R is 378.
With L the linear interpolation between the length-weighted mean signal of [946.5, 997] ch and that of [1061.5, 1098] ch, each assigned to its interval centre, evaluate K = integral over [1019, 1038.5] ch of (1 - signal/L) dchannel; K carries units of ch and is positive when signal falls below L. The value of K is 0.5 ch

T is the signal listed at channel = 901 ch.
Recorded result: 377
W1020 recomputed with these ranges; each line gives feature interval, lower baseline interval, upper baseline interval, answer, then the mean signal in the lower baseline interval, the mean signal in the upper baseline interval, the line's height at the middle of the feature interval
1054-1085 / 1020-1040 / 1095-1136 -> -0.27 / 371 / 371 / 371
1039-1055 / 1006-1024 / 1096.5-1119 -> -0.31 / 370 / 371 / 370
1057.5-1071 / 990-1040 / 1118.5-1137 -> -0.21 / 371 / 371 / 371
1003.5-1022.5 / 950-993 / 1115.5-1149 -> 0.59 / 385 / 372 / 382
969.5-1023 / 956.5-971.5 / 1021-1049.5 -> 0.88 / 388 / 374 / 382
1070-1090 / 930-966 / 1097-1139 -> 0.03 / 384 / 371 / 374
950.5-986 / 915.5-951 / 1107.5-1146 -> -0.76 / 381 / 372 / 379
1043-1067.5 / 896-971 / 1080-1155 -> -0.01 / 382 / 373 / 376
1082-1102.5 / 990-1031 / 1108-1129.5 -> -0.30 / 370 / 369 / 369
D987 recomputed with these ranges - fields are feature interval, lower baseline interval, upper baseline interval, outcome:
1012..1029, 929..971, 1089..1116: 0.04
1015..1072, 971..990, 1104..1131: 0.01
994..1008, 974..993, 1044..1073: 0.03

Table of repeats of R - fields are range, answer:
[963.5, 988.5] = 385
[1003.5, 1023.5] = 370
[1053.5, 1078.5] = 376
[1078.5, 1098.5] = 373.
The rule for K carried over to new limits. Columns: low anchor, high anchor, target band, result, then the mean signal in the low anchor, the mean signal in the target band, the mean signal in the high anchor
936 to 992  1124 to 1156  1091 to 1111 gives 0.13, 384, 374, 374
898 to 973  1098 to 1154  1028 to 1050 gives -0.05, 382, 378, 372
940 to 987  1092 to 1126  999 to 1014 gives 0.35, 386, 373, 372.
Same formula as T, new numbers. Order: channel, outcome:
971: 384.2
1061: 377.8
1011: 375.3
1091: 372.7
